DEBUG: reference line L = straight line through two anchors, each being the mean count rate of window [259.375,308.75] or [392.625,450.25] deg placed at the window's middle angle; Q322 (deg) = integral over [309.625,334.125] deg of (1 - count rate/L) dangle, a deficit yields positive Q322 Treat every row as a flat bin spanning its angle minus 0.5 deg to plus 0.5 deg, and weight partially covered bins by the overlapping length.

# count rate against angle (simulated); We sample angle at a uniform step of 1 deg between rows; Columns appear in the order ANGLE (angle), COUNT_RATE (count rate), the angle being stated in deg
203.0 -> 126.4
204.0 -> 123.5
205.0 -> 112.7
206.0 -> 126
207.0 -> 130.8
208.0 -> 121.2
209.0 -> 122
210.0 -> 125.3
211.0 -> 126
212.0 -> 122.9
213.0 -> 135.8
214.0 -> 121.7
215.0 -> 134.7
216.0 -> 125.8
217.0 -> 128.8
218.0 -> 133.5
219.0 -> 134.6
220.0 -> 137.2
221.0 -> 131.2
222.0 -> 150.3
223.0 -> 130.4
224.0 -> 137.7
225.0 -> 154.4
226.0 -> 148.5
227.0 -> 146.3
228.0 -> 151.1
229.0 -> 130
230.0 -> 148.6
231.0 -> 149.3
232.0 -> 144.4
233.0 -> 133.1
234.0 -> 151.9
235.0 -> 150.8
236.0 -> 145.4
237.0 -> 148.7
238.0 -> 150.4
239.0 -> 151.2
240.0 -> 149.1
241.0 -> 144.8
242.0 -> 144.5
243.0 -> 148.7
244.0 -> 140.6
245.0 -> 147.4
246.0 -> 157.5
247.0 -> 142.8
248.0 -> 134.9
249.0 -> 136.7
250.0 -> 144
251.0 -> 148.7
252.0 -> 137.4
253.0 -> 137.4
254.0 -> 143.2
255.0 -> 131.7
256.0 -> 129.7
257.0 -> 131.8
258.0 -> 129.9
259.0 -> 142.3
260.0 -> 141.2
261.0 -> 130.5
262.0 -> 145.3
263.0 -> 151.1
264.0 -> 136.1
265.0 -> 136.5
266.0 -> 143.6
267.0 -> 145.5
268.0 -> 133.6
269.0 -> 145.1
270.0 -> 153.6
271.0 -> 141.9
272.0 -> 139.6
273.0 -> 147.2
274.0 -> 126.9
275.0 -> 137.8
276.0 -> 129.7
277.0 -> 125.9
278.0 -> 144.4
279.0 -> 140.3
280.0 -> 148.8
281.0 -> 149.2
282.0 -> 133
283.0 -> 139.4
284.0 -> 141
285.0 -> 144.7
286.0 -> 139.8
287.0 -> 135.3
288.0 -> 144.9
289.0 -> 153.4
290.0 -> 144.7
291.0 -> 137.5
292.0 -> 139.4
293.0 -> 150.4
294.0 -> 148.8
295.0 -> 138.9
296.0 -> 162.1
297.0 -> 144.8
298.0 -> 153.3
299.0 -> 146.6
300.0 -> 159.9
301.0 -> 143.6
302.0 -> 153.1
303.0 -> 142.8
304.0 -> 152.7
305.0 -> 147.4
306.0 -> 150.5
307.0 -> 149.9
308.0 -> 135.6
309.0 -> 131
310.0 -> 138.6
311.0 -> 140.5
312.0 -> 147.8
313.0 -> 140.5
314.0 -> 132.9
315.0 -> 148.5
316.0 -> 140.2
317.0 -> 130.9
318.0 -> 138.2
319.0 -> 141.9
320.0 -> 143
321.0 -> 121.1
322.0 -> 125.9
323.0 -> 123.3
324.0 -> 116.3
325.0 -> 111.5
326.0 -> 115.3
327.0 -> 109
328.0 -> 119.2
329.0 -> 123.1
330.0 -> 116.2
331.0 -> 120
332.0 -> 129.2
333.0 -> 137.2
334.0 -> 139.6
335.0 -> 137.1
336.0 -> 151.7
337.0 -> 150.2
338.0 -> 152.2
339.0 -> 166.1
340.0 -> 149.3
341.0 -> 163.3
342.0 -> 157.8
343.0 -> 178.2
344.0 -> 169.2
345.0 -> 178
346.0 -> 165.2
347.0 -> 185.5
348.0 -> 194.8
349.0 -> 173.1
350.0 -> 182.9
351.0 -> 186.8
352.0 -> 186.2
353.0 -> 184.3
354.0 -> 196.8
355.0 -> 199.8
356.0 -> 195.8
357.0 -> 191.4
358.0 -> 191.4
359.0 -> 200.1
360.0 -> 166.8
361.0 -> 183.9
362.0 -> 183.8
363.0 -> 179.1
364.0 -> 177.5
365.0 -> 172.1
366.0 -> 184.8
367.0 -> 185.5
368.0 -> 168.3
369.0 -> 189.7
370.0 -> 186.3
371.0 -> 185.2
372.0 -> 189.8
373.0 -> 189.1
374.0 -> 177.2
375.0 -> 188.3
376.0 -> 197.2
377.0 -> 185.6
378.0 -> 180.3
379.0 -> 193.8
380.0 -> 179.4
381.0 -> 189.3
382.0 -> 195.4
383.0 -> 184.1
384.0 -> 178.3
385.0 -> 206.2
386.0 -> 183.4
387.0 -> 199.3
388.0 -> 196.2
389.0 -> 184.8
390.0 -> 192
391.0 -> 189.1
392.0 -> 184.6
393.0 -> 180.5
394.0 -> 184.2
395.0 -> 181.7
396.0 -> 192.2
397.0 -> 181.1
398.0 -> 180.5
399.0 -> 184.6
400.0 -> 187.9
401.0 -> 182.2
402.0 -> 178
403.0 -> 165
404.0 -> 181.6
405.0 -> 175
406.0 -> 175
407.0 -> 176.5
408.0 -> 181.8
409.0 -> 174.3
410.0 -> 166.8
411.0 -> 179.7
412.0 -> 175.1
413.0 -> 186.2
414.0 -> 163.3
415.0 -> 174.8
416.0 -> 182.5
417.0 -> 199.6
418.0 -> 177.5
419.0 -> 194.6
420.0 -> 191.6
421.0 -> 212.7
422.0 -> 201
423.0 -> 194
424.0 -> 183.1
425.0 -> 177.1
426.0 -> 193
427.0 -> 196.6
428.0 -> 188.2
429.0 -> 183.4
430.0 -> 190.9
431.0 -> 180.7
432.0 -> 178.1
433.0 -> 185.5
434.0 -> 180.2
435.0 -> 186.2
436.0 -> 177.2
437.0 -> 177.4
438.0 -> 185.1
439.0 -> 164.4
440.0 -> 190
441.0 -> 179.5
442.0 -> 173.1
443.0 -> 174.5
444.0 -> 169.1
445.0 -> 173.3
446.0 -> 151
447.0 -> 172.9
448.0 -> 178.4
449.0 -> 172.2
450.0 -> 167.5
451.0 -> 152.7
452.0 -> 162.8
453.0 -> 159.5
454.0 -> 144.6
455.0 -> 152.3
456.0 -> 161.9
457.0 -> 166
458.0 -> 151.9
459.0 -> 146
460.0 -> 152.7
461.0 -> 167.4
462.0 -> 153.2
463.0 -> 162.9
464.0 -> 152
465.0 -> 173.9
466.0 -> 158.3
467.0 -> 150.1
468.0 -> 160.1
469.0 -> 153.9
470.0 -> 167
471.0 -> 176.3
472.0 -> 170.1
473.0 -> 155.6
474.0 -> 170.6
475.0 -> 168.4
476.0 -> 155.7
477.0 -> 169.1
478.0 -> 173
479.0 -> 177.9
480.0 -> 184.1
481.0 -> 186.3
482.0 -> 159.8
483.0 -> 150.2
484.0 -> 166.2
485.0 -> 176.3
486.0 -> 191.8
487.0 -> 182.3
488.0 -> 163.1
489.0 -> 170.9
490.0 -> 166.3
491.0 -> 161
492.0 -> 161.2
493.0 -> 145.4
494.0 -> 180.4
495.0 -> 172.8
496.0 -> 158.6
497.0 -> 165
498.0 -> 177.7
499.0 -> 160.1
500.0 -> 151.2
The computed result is 3.79 deg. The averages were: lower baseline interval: 143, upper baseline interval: 181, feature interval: 130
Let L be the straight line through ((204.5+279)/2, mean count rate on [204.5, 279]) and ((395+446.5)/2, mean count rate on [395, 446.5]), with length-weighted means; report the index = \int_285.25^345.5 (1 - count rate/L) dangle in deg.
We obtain 5.6 deg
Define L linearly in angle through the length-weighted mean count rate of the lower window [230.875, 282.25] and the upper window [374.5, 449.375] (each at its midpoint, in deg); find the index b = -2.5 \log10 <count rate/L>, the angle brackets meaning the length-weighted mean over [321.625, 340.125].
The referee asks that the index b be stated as 0.23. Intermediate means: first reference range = 142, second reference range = 183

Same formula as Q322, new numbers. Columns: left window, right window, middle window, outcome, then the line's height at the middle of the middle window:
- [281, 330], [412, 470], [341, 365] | -5.0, 151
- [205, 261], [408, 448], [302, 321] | 1.7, 156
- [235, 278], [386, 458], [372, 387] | -1.7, 169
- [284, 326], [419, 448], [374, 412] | -3.3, 169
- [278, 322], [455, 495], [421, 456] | -3.5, 160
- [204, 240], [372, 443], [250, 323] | 5.7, 153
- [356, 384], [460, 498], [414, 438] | -1.5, 175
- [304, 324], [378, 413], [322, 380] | -2.6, 159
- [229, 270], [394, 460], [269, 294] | 1.2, 149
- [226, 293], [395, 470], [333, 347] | -0.1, 157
